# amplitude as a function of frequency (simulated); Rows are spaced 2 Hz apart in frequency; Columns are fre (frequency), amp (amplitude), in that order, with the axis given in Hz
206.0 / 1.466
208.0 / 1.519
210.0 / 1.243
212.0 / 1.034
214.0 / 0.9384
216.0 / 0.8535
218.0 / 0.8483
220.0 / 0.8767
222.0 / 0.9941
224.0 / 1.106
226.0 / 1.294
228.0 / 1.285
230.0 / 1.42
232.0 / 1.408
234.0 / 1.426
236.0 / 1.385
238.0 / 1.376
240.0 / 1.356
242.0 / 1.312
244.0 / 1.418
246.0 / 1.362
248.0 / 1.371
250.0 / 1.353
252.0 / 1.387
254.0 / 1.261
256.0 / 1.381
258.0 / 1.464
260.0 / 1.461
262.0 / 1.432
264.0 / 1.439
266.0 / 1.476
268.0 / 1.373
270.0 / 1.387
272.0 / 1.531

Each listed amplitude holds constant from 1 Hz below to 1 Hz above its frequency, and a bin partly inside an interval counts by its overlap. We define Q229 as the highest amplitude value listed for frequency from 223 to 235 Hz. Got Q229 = 1.426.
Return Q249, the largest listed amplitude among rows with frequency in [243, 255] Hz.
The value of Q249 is 1.418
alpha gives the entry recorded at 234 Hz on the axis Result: 1.426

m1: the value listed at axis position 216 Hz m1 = 0.8535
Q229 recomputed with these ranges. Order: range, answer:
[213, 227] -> 1.294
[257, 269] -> 1.476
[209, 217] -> 1.243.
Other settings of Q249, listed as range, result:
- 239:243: 1.356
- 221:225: 1.106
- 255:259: 1.464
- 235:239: 1.385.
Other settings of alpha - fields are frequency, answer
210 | 1.243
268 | 1.373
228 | 1.285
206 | 1.466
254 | 1.261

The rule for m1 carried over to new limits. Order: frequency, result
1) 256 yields 1.381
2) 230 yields 1.42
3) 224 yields 1.106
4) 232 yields 1.408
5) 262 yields 1.432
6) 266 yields 1.476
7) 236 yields 1.385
